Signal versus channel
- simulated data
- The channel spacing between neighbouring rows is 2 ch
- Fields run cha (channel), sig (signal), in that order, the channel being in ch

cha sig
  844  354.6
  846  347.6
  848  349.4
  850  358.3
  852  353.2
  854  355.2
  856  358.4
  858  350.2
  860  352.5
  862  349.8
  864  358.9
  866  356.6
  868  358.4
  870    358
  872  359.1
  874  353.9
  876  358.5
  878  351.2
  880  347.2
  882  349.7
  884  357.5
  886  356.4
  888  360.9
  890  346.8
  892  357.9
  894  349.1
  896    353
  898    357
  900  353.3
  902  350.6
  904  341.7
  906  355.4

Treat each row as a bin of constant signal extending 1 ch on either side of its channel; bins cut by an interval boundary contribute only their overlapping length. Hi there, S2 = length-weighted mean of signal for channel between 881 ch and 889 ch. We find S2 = 356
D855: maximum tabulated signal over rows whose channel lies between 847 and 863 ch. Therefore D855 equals 358.4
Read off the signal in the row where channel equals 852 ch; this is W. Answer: 353.2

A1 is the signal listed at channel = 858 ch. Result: 350.2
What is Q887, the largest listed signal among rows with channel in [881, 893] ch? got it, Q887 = 360.9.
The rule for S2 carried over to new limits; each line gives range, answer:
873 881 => 353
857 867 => 354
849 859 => 355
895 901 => 354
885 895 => 354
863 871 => 358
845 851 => 352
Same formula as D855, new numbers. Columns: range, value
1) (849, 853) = 358.3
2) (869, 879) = 359.1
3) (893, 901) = 357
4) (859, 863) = 352.5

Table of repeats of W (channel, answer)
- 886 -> 356.4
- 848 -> 349.4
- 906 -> 355.4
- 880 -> 347.2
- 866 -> 356.6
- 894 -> 349.1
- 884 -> 357.5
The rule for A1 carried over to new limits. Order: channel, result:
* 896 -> 353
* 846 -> 347.6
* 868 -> 358.4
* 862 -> 349.8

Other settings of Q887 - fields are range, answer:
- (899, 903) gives 353.3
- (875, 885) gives 358.5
